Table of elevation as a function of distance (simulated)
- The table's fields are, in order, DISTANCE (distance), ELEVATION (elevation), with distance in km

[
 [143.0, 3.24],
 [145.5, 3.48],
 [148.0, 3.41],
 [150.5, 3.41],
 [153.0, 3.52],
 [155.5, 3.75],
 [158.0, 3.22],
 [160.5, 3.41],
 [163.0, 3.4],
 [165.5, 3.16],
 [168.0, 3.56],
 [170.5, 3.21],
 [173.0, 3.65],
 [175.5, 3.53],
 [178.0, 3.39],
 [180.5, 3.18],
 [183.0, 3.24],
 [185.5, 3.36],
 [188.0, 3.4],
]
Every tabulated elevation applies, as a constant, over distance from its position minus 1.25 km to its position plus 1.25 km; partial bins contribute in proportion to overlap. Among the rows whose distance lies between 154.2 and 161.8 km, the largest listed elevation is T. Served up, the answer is 3.75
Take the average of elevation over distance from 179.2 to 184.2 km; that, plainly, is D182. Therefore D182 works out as 3.21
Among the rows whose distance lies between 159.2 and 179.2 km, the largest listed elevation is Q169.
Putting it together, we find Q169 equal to 3.65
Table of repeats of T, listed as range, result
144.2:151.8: 3.48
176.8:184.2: 3.39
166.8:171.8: 3.56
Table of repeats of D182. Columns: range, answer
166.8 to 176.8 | 3.49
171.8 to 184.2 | 3.4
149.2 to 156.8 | 3.56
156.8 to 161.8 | 3.32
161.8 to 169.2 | 3.37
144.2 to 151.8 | 3.43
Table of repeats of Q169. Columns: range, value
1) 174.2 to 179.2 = 3.53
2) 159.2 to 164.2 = 3.41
